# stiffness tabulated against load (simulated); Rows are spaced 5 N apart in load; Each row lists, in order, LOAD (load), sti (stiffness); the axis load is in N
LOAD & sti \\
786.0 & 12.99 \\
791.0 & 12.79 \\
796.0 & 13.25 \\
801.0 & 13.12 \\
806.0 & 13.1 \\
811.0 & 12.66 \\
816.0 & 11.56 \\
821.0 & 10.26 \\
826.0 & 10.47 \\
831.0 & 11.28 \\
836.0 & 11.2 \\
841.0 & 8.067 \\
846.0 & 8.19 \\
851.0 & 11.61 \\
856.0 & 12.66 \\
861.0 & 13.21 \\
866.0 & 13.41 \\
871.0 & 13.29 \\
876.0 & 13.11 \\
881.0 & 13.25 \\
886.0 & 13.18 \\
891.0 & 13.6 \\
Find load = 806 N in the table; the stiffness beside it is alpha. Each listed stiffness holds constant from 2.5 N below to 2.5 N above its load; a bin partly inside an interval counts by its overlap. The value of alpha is 13.1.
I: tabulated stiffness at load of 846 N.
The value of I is 8.19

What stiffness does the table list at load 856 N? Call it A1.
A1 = 12.66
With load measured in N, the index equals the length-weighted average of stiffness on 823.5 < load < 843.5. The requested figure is 10.3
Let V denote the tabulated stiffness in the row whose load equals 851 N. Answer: 11.61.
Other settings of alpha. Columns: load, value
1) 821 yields 10.26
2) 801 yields 13.12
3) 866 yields 13.41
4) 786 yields 12.99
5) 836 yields 11.2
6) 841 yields 8.067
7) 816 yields 11.56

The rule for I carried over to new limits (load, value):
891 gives 13.6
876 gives 13.11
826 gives 10.47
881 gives 13.25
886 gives 13.18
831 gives 11.28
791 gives 12.79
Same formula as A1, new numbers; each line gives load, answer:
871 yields 13.29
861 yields 13.21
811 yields 12.66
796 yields 13.25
